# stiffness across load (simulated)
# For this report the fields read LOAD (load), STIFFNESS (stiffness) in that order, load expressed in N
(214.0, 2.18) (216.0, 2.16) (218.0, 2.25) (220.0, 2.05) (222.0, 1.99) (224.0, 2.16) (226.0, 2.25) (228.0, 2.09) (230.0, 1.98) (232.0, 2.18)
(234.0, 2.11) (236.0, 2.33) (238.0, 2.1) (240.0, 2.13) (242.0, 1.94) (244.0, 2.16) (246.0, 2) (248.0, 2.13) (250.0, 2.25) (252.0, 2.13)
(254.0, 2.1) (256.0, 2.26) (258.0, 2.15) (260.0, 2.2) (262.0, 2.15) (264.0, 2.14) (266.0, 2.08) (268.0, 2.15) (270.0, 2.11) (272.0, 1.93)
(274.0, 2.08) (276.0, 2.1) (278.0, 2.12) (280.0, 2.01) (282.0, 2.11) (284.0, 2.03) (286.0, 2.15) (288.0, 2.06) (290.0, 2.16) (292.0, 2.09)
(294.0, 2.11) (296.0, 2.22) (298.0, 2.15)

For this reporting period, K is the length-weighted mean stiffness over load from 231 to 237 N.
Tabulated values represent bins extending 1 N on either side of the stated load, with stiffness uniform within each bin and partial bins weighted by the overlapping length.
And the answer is 2.21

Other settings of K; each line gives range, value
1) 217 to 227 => 2.14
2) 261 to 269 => 2.13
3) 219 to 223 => 2.02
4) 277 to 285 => 2.07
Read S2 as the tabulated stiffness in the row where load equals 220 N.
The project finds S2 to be 2.05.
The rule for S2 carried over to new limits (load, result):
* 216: 2.16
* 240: 2.13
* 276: 2.1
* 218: 2.25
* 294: 2.11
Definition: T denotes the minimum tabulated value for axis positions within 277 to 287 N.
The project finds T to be 2.01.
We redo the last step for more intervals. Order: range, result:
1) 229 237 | 1.98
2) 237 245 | 1.94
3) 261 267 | 2.08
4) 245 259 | 2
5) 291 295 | 2.09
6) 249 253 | 2.13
